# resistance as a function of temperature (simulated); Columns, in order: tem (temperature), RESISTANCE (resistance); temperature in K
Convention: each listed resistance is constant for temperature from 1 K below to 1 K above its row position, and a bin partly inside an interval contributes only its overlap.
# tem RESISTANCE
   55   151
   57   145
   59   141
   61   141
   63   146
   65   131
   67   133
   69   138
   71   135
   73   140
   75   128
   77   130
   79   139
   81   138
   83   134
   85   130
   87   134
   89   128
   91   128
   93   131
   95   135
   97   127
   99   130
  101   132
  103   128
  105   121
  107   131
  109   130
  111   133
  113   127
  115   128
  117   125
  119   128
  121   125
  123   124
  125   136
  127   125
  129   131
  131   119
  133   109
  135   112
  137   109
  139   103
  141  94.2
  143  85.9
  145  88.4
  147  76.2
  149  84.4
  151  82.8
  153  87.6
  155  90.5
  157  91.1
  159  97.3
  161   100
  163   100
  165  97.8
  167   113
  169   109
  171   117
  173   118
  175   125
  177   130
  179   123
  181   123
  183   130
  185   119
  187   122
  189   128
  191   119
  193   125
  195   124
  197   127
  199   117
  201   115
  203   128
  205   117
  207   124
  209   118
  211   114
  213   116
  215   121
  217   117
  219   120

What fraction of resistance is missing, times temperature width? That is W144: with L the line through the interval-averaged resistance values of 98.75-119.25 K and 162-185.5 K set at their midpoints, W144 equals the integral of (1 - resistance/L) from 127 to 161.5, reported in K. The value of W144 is 6.7 K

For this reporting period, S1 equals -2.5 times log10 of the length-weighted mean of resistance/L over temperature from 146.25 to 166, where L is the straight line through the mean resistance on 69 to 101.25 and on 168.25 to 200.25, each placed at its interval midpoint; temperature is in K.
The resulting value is 0.347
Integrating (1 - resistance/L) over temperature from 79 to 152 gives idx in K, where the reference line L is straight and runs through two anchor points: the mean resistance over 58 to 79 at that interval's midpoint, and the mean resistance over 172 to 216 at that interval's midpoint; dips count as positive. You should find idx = 6.4 K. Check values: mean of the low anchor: 136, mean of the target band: 120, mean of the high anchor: 122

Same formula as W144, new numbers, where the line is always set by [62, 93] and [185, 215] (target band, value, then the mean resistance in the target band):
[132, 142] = 1.7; 105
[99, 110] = 0.2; 129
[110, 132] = 0.3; 127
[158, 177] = 2.2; 110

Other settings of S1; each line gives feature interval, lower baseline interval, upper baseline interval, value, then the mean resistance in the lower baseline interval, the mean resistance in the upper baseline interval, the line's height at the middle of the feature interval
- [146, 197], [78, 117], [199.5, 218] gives 0.12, 131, 119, 123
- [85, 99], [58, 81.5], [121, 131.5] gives 0.02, 137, 127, 133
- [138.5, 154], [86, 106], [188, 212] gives 0.39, 129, 121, 126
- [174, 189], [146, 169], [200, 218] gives -0.18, 93.5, 119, 105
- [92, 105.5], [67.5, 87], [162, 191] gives 0.01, 135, 118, 131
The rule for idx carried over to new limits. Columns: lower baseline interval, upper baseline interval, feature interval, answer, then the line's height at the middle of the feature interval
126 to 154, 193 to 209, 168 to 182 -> -1.0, 113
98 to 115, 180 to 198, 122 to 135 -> 0.5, 128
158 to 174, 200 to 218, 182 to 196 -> -1.3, 113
